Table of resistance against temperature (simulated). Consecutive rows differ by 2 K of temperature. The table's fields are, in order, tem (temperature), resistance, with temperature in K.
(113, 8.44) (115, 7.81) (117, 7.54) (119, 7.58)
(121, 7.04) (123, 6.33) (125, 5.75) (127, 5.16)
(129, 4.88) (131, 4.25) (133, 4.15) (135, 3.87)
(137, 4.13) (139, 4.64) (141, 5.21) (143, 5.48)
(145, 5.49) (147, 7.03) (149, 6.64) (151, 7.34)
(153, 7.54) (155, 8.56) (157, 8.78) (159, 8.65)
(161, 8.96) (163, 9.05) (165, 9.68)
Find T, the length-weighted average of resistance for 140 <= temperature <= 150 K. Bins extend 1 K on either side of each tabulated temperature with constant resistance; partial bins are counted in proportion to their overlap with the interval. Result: 5.97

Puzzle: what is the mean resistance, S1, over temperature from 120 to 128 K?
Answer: 6.07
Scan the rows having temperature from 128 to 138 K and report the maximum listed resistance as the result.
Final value 4.88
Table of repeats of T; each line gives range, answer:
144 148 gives 6.26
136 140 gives 4.38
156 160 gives 8.71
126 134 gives 4.61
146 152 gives 7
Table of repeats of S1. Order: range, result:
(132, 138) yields 4.05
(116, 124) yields 7.12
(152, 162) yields 8.5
